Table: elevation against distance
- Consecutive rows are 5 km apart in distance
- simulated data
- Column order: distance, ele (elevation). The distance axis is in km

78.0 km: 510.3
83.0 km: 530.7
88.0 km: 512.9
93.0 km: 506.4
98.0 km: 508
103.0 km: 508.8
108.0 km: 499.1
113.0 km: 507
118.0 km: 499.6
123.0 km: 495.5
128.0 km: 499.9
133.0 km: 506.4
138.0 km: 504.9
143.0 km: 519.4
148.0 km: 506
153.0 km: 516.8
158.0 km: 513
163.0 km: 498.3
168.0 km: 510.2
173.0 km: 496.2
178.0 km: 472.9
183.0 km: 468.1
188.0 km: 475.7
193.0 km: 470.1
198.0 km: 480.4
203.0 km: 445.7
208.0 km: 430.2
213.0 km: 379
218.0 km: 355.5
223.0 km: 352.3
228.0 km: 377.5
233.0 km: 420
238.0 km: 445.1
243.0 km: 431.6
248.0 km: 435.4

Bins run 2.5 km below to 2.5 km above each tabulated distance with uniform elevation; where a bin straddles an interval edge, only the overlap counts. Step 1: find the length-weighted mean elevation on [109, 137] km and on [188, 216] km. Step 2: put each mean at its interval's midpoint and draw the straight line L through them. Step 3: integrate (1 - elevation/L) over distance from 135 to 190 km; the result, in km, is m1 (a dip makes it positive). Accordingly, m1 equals -3.07 km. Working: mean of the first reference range 502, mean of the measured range 499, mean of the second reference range 443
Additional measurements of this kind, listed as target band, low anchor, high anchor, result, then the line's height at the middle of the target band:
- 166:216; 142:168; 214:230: -3.5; 431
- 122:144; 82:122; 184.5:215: -0.7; 489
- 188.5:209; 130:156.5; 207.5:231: -2.4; 412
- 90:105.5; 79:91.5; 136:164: 0.3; 517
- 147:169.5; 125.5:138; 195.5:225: -1.8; 471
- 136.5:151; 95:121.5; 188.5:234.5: -1.1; 473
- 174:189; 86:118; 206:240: -1.5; 432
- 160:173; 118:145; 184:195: -0.5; 485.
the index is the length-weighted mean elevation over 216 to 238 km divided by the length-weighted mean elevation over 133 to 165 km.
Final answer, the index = 0.75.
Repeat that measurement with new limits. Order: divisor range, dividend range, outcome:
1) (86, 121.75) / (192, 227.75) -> 0.81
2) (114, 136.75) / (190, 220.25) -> 0.85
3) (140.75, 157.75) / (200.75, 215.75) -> 0.81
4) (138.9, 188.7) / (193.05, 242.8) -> 0.83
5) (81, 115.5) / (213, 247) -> 0.78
